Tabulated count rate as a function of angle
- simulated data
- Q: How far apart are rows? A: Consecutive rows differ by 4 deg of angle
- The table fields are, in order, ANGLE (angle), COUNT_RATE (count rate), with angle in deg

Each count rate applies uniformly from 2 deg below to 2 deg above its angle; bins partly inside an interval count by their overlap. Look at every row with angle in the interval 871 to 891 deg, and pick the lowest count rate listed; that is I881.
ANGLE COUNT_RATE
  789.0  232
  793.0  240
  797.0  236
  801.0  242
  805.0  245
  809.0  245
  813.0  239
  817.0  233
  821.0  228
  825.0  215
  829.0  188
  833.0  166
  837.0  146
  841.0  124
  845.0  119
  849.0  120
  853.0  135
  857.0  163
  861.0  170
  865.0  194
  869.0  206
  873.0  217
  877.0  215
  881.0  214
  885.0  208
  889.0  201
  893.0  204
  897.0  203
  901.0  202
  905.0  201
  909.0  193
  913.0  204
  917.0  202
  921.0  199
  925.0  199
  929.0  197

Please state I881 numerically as 201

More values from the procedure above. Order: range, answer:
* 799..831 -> 188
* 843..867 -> 119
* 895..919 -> 193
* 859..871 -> 170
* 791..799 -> 236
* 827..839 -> 146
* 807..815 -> 239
